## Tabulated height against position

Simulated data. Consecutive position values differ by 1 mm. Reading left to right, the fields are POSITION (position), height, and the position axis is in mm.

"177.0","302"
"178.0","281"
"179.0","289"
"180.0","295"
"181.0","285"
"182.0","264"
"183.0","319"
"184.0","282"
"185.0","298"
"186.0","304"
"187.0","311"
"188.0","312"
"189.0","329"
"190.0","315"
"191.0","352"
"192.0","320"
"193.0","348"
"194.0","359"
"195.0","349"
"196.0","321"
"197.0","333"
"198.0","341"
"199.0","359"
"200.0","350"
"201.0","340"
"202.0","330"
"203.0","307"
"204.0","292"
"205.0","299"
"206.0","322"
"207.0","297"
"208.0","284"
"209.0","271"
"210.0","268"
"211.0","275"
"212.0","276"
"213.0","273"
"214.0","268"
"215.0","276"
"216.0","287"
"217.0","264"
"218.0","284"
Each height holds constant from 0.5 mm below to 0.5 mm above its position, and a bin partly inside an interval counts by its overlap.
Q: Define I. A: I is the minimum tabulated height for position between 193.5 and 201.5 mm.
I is 321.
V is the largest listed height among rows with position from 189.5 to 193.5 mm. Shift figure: 352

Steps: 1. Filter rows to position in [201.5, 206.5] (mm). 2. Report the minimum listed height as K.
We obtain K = 292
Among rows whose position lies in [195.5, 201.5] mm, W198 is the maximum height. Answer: 359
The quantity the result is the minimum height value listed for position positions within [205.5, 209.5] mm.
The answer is 271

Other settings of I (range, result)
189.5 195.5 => 315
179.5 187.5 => 264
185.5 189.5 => 304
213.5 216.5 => 268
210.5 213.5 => 273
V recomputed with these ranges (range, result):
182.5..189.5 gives 329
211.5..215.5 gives 276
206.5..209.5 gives 297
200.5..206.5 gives 340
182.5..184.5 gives 319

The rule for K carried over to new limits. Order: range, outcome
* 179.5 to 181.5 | 285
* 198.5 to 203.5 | 307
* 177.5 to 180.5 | 281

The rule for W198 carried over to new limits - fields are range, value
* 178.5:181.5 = 295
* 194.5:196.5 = 349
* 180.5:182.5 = 285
